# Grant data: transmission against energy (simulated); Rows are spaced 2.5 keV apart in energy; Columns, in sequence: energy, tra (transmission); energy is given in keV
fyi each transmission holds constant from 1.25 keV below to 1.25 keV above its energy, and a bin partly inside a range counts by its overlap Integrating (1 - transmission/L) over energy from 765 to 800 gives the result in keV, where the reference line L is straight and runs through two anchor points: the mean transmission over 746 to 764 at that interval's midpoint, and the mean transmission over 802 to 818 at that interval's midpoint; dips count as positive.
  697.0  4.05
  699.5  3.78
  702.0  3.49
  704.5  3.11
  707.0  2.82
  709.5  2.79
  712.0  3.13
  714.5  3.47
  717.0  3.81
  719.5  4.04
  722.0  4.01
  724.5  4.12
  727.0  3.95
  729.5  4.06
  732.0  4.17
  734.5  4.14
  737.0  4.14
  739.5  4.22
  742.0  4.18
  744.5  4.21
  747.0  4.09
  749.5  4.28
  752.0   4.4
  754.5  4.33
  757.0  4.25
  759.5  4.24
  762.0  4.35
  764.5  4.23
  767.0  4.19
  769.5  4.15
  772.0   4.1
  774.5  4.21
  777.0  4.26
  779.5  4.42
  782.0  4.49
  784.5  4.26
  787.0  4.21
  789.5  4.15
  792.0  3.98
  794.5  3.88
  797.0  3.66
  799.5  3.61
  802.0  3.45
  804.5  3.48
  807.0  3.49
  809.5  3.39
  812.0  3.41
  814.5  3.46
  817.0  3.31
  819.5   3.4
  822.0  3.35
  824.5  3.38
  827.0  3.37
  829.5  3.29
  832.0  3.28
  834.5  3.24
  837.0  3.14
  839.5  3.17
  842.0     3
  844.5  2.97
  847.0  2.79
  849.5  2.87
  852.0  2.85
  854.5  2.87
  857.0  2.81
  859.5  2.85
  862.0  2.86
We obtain -2.49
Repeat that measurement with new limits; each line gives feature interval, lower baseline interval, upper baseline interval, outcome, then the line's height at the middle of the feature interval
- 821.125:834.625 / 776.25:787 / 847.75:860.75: 0.3 keV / 3.39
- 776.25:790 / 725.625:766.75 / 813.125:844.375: -1.9 keV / 3.79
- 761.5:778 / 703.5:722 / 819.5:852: -4.8 keV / 3.26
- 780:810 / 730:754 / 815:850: -2.0 keV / 3.61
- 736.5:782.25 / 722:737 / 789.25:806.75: -3.8 keV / 3.92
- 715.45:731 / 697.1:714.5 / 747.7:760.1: -1.5 keV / 3.64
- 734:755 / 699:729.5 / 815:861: -4.7 keV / 3.45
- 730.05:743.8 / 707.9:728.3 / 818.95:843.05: -2.2 keV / 3.59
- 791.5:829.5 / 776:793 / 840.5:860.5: 2.2 keV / 3.71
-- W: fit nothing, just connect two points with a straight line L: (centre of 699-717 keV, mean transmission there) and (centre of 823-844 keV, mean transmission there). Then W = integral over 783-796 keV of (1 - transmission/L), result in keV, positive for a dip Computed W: -3.5 keV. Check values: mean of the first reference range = 3.24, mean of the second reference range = 3.23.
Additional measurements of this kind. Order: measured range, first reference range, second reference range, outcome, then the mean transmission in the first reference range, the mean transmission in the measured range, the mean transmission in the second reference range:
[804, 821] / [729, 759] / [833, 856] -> -0.19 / 4.21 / 3.42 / 2.99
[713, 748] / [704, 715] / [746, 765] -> -4.35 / 3.03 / 4.04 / 4.28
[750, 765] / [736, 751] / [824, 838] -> -0.95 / 4.19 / 4.3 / 3.28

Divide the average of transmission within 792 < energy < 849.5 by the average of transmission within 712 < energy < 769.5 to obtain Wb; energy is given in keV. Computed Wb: 0.8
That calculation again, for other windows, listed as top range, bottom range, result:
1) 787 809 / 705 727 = 1.06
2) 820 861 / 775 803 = 0.76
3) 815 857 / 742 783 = 0.74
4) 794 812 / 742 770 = 0.83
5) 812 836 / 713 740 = 0.84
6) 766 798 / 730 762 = 0.98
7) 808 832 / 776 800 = 0.82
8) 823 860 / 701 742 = 0.82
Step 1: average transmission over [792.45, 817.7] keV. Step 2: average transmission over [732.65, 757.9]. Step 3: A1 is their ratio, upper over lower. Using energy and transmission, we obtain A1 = 0.84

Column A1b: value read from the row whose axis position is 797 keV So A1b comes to 3.66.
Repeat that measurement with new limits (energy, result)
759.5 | 4.24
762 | 4.35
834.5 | 3.24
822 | 3.35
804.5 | 3.48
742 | 4.18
